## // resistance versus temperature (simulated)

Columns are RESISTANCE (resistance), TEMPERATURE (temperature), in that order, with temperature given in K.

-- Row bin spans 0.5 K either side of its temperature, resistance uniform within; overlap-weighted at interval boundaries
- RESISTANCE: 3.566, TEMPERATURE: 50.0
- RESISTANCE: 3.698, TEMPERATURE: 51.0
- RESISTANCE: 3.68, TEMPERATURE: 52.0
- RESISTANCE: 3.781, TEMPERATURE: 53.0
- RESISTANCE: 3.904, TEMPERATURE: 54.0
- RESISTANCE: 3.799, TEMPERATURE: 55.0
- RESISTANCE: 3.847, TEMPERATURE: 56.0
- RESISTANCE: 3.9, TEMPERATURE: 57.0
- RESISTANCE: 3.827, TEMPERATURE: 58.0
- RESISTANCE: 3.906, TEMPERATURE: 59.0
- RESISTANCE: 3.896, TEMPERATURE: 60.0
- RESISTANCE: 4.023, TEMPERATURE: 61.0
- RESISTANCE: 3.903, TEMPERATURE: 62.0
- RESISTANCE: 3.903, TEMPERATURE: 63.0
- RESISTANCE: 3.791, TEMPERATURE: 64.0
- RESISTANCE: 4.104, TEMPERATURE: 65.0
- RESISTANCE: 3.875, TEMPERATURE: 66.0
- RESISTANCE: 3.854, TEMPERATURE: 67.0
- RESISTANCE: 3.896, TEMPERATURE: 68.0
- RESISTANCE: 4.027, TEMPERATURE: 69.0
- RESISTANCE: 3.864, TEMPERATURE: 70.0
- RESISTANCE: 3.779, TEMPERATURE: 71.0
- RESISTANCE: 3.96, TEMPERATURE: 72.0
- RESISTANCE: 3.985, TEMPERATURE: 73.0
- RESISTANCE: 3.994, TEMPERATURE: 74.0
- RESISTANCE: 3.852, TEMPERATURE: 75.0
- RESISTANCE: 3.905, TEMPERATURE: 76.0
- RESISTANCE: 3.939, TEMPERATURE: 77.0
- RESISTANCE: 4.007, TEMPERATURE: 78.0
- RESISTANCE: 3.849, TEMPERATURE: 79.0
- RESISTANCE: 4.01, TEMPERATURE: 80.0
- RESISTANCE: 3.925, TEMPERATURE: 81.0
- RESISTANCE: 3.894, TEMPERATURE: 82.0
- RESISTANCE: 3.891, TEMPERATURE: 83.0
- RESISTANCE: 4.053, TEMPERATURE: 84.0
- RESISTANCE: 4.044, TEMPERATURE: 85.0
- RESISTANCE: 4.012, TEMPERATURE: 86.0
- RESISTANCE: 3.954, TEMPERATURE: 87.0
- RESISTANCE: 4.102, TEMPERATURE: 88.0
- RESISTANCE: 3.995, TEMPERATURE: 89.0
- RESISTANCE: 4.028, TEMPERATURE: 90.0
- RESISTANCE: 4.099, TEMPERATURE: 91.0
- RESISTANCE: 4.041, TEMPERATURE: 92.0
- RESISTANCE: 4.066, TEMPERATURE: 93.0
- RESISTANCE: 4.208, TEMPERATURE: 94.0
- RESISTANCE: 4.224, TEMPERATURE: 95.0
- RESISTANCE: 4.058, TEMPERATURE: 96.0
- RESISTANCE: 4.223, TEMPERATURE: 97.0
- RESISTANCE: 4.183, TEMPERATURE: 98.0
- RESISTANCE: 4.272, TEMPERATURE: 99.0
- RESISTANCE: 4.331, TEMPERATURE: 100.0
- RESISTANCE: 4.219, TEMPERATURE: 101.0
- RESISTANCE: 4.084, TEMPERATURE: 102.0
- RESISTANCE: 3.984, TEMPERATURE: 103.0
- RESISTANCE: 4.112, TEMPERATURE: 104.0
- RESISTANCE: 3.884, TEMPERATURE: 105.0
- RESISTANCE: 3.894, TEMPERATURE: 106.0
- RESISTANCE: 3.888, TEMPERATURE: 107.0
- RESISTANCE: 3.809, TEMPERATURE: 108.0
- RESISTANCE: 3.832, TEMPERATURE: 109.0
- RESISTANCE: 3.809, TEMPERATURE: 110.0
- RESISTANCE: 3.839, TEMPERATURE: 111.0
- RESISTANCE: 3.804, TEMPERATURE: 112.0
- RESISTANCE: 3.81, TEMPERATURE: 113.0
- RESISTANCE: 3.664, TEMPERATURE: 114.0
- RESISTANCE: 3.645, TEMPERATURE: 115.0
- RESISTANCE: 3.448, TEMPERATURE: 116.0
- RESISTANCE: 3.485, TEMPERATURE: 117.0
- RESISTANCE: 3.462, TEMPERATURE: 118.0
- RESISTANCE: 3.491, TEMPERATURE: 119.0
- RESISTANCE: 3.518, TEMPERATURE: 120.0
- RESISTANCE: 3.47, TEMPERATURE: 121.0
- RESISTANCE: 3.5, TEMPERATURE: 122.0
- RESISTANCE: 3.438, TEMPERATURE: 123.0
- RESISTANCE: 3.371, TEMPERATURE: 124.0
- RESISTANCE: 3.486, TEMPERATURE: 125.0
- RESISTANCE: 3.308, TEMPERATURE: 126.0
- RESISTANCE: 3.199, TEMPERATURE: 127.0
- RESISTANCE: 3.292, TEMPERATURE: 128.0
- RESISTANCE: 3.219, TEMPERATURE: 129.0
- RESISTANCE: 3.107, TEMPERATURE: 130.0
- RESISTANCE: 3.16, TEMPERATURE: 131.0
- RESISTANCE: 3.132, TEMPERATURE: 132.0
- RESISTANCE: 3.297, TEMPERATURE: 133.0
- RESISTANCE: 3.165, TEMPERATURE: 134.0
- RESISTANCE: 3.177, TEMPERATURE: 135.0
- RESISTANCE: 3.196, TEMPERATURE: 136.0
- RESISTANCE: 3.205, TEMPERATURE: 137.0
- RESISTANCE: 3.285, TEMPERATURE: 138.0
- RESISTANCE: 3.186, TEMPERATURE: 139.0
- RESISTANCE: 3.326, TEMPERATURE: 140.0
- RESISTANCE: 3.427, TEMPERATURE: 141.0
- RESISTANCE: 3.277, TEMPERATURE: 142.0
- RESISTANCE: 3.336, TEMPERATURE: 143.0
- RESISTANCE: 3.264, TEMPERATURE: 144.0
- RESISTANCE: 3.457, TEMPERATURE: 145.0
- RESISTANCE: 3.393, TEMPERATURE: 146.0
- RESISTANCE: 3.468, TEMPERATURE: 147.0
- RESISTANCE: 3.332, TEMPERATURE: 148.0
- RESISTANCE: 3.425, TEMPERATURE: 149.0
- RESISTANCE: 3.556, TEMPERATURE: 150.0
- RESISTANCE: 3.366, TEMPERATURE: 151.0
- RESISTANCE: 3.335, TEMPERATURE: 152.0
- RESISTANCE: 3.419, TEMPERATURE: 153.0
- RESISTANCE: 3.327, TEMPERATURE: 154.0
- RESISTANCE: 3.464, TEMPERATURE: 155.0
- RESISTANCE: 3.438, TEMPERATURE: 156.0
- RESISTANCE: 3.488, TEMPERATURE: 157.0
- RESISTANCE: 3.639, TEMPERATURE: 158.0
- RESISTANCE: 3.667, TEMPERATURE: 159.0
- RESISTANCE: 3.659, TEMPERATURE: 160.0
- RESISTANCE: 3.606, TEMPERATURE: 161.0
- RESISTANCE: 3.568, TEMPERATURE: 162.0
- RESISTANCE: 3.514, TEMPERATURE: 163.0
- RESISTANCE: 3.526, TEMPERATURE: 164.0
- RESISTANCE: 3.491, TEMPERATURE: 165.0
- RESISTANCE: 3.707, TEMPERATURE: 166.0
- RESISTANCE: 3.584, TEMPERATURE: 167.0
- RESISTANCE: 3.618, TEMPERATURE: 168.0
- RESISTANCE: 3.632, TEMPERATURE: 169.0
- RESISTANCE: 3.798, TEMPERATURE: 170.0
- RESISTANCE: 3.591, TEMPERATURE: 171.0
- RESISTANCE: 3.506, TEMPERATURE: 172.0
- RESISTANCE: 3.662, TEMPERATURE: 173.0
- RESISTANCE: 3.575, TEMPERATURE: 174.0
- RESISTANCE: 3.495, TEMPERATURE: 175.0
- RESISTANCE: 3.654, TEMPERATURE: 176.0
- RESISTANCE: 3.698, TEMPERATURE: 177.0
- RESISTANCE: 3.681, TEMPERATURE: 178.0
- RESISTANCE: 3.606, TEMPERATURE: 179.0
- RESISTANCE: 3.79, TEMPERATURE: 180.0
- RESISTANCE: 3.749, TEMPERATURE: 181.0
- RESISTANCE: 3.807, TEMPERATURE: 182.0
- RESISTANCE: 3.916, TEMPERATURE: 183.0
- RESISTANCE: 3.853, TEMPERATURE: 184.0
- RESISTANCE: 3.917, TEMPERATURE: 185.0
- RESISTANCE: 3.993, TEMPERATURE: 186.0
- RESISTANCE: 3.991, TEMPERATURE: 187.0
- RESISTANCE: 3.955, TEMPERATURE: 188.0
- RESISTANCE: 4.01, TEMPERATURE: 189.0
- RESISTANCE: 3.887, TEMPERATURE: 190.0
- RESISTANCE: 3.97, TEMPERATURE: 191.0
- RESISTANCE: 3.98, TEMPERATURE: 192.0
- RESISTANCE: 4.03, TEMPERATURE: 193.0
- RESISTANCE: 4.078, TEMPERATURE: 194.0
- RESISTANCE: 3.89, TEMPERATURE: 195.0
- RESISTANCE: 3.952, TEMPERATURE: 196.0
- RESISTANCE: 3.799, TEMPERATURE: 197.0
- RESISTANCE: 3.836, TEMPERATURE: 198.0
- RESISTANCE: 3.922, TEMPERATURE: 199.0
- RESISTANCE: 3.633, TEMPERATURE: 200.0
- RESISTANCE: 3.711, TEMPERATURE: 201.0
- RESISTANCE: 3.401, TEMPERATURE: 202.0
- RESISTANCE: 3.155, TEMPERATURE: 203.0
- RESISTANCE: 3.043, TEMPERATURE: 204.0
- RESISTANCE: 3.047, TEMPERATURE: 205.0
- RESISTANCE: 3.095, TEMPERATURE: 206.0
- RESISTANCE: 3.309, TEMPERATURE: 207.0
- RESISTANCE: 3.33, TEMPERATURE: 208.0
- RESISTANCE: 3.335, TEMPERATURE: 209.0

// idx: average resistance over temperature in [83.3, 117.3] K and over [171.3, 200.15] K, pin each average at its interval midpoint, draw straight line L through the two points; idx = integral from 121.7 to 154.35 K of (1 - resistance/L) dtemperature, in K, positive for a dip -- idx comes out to 5.0 K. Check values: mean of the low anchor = 3.98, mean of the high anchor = 3.82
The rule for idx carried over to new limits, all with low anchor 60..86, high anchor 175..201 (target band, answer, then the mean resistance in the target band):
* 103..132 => 2.5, 3.57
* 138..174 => 3.6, 3.49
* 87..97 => -0.4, 4.09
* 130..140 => 1.8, 3.2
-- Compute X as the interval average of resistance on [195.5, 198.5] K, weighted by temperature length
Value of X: 3.86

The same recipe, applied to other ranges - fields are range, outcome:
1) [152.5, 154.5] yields 3.37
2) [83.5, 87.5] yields 4.02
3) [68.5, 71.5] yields 3.89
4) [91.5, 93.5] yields 4.05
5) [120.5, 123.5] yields 3.47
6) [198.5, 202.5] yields 3.67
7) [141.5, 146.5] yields 3.35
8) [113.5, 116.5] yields 3.59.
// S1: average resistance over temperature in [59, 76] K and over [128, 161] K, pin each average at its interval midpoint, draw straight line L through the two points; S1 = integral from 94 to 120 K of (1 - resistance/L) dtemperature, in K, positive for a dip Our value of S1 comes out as -1.9 K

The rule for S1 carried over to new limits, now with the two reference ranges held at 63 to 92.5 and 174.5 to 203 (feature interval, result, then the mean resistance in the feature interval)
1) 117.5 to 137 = 2.9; 3.31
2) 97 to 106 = -0.5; 4.13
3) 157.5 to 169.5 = 0.8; 3.6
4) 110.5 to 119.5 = 0.6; 3.63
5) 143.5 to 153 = 1.1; 3.4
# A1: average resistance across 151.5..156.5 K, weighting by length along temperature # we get 3.4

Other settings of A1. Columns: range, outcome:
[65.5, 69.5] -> 3.91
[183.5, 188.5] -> 3.94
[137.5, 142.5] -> 3.3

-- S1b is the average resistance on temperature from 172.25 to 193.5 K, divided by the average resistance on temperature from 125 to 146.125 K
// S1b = 1.17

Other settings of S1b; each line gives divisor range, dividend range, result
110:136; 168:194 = 1.11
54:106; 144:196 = 0.92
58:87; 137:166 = 0.87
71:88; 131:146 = 0.83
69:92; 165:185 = 0.93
